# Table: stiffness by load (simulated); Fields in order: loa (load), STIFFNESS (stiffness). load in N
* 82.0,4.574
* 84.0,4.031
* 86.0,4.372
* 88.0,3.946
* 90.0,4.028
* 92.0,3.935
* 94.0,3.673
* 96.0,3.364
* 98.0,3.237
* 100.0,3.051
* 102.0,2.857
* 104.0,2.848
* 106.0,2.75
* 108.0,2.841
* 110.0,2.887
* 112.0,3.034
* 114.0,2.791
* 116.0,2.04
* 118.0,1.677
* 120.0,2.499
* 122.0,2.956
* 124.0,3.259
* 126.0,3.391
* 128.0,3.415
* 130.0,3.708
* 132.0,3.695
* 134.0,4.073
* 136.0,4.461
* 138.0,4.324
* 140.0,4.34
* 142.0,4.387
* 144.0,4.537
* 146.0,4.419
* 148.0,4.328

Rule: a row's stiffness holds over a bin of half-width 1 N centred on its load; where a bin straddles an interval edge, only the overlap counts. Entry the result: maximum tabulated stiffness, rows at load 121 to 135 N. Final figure 4.073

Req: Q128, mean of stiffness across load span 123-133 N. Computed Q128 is 3.49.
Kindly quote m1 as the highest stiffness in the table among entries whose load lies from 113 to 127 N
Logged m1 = 3.391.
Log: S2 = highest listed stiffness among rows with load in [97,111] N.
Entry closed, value 3.237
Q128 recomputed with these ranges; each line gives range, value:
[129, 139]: 4.05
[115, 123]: 2.29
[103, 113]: 2.87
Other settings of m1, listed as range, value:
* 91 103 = 3.935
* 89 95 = 4.028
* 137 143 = 4.387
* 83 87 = 4.372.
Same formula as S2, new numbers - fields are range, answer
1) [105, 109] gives 2.841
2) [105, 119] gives 3.034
